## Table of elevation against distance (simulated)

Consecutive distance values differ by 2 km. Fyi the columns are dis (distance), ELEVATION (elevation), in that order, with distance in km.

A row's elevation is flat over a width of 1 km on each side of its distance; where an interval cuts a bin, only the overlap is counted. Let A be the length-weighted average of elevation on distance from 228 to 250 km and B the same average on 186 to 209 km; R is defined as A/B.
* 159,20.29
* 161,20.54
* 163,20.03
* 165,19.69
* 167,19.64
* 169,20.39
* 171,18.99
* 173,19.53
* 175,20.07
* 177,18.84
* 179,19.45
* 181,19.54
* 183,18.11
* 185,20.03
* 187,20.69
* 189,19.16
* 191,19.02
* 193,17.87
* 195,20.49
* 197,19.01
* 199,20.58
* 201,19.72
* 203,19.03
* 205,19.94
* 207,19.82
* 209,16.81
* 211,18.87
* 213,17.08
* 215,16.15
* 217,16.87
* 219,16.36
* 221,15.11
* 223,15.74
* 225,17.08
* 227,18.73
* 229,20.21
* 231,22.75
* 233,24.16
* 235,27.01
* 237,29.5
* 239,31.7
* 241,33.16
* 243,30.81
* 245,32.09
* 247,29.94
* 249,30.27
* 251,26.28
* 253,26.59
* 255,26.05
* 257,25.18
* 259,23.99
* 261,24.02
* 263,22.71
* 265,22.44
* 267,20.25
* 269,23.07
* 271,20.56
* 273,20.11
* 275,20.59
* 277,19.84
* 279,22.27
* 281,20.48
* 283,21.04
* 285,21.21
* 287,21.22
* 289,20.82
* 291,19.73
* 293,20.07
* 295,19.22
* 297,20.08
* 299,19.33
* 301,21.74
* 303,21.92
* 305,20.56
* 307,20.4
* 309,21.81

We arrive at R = 1.46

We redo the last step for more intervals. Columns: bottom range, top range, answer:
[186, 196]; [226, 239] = 1.25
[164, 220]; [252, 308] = 1.14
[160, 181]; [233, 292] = 1.25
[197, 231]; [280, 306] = 1.13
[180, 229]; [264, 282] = 1.14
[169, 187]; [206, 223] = 0.88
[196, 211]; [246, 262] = 1.38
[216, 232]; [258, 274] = 1.24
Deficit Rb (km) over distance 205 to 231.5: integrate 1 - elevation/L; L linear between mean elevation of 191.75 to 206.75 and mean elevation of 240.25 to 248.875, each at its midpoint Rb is 7.1 km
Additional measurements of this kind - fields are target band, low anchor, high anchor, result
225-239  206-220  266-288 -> -4.0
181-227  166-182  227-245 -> 9.3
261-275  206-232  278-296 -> -1.2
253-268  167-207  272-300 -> -2.6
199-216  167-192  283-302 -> 1.0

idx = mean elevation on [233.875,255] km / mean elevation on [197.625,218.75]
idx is 1.60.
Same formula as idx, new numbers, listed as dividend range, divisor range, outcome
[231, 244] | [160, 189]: 1.47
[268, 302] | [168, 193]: 1.06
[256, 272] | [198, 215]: 1.21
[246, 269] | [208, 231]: 1.44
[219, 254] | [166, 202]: 1.29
